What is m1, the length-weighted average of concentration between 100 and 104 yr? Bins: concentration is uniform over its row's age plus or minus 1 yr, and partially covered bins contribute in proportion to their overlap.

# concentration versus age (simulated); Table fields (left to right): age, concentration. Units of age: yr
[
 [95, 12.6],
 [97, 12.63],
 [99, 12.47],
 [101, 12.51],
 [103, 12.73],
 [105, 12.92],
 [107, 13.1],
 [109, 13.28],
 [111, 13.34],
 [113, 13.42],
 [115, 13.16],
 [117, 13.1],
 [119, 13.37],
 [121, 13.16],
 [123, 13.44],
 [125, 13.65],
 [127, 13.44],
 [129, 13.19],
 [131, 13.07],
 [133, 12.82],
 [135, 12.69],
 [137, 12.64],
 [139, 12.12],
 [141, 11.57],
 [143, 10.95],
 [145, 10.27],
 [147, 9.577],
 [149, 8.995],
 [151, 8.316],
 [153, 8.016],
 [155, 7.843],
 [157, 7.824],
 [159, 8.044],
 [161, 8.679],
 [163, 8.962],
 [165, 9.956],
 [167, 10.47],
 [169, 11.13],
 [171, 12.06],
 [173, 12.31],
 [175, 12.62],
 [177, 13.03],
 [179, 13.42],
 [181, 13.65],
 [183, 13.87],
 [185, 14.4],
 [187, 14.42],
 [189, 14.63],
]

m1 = 12.6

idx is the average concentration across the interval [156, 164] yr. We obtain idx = 8.38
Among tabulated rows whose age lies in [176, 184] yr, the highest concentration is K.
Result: 13.87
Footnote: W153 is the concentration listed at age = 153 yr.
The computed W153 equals 8.016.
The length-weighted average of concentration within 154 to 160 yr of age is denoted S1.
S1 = 7.9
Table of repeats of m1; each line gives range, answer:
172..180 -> 12.8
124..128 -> 13.5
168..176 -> 12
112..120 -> 13.3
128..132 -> 13.1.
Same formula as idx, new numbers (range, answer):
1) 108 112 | 13.3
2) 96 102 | 12.5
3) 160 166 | 9.2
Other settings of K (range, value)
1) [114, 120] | 13.37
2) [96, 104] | 12.73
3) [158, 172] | 12.06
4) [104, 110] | 13.28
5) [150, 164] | 8.962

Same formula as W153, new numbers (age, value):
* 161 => 8.679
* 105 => 12.92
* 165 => 9.956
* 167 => 10.47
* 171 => 12.06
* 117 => 13.1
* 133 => 12.82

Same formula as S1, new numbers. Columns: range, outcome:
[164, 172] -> 10.9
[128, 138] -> 12.9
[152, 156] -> 7.93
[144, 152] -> 9.29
